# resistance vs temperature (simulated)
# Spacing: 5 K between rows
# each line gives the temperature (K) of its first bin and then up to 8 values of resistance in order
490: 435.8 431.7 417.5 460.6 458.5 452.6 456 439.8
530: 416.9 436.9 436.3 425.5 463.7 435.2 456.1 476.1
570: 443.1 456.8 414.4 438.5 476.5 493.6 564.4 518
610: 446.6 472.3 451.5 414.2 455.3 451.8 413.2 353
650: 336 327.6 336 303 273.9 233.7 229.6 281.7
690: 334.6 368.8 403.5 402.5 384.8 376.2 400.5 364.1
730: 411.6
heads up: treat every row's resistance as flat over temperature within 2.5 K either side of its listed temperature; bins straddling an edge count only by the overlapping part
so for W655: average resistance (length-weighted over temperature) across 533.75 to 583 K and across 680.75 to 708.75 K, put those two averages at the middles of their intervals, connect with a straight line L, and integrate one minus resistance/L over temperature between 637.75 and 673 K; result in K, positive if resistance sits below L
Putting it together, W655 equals 4.3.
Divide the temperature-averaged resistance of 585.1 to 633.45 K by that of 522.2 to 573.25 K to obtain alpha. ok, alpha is 1.1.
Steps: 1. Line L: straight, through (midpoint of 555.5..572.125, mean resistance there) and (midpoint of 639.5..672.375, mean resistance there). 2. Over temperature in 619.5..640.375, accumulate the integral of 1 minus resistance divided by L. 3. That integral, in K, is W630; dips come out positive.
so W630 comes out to -4.2 K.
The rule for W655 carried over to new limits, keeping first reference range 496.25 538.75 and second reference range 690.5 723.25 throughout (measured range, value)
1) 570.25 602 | -3.7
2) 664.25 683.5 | 6.7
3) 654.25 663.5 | 1.6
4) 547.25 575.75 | -1.7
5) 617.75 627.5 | -0.5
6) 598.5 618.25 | -3.8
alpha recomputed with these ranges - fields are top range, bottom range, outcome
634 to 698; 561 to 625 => 0.69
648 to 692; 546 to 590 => 0.66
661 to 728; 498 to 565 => 0.76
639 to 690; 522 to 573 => 0.69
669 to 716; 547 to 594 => 0.73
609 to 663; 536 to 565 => 0.90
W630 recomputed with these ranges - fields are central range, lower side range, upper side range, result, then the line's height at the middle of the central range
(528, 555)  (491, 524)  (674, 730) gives -0.5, 429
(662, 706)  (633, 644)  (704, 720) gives 9.7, 401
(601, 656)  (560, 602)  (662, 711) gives -3.4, 402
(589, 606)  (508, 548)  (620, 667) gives -4.7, 405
